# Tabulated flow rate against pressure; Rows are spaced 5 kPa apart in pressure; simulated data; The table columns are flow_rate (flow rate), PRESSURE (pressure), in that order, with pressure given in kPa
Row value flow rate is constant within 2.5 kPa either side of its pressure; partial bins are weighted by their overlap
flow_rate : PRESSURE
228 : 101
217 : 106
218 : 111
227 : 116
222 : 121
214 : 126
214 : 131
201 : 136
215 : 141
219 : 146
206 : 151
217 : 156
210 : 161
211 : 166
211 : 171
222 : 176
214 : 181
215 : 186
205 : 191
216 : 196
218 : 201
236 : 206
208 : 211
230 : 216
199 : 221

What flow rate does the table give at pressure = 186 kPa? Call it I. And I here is 215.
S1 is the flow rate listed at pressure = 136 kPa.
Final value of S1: 201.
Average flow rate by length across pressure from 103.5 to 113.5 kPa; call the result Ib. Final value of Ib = 218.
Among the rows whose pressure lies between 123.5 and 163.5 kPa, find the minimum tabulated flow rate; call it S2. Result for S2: 201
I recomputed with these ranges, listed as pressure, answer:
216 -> 230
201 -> 218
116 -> 227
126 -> 214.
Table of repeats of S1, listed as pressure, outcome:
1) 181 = 214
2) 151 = 206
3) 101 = 228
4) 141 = 215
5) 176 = 222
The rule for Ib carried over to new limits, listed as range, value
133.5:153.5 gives 210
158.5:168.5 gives 210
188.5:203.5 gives 213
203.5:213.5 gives 222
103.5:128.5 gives 220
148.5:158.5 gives 212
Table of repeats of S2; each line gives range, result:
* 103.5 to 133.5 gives 214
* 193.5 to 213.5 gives 208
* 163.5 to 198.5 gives 205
